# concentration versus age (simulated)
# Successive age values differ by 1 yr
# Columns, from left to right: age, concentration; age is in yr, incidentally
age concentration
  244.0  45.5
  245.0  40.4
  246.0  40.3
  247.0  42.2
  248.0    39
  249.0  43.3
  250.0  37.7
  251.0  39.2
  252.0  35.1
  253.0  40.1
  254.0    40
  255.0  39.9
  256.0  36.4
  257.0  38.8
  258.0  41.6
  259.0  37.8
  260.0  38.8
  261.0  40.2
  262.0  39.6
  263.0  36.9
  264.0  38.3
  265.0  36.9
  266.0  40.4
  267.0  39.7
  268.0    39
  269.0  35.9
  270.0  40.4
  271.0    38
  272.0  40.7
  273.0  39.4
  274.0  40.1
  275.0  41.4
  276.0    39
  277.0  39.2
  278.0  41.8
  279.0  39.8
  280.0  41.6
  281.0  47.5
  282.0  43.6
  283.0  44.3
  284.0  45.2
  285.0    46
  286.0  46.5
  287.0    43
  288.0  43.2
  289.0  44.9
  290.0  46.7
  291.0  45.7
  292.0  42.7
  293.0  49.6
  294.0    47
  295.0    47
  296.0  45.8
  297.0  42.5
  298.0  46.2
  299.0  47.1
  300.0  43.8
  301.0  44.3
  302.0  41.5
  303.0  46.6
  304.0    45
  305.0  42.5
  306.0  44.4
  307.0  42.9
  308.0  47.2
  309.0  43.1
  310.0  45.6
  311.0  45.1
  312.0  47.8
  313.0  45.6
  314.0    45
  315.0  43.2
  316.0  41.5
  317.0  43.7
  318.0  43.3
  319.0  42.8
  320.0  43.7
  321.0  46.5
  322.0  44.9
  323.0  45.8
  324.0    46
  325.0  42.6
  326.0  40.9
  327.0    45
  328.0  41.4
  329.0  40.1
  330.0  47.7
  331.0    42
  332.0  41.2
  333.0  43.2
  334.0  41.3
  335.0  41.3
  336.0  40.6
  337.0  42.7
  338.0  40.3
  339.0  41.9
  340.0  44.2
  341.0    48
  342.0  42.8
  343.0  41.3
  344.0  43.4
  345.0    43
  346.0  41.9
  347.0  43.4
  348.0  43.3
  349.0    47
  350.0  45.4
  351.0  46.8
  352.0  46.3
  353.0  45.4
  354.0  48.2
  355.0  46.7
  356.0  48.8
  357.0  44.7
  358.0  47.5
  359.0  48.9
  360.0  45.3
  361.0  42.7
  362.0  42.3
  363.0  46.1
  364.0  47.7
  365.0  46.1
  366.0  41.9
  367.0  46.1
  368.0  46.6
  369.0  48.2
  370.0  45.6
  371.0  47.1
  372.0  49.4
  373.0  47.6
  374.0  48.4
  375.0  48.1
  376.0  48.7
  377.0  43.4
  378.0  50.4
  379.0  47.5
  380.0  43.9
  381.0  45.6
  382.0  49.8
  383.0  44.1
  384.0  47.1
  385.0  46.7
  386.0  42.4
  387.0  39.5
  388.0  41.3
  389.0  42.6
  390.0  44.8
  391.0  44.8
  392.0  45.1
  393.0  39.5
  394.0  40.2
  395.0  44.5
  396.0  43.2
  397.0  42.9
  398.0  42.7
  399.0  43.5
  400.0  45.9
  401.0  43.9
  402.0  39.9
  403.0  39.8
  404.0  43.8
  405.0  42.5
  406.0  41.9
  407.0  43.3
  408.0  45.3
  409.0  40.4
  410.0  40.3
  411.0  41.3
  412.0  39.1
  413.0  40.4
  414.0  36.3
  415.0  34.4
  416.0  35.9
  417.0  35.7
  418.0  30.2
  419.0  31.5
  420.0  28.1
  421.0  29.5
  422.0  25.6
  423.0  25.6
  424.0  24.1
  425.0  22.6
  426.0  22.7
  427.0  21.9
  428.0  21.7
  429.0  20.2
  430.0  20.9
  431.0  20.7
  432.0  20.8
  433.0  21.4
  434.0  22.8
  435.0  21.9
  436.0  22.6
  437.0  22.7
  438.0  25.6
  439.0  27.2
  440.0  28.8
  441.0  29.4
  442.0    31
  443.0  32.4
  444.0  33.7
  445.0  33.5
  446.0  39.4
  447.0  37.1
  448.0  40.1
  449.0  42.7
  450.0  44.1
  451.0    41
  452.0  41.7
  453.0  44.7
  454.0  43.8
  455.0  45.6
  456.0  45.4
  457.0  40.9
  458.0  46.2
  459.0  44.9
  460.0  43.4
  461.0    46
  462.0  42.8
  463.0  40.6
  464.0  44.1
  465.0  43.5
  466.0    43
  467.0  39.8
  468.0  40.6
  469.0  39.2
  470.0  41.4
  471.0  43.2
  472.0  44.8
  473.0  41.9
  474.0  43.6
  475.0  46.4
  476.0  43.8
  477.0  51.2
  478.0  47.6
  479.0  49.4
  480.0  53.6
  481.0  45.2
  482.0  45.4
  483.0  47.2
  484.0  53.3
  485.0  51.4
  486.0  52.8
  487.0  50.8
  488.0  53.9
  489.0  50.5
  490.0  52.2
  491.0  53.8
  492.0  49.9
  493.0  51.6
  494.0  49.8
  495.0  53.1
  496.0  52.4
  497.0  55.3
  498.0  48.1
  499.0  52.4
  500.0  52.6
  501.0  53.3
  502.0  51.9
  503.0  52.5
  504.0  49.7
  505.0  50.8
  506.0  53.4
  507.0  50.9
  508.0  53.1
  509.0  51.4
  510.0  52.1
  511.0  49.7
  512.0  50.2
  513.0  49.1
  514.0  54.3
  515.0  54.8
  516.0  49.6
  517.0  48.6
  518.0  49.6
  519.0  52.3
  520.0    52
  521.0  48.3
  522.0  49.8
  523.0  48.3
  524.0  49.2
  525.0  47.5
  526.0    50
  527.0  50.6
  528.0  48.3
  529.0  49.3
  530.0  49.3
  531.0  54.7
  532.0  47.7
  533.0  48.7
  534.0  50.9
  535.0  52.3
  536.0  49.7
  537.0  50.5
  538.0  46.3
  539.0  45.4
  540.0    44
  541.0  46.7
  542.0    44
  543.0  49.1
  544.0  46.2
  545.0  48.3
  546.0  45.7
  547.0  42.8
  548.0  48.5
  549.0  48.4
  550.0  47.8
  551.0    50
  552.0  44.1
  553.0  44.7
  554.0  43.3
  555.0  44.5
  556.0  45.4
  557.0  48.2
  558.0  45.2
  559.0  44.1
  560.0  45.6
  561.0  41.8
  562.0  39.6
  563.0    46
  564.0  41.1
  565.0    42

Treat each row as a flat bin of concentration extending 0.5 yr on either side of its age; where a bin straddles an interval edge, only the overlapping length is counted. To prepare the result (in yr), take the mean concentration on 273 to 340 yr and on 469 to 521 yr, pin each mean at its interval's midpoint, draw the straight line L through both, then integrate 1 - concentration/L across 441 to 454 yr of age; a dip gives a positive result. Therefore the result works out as 2.7 yr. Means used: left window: 43.8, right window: 50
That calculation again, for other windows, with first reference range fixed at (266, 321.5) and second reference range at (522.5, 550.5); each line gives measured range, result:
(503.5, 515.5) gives -1.0 yr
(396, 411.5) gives 1.1 yr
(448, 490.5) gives 1.3 yr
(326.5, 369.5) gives 0.2 yr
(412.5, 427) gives 5.1 yr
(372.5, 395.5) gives 0.1 yr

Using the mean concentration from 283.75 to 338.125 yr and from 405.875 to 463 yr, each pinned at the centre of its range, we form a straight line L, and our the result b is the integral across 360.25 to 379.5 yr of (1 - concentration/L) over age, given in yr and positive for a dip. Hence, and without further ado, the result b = -3.6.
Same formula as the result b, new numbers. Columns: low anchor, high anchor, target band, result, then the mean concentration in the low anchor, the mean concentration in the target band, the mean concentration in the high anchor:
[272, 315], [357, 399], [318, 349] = 1.0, 44.2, 43.2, 45.2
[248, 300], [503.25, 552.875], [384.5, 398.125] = 0.7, 41.6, 42.9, 49.2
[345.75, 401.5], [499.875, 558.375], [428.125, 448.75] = 8.5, 45.3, 27.7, 49.1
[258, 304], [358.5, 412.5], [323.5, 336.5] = 0.2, 42.4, 42.6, 44.4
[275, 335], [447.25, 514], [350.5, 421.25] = 3.5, 44.1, 43.4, 47.6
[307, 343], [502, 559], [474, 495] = -1.0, 43.6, 49.9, 48.9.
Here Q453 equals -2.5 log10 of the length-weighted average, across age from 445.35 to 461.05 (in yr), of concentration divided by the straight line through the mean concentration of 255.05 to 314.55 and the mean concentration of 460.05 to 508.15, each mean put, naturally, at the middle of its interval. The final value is 0.11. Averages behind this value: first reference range 42.6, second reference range 48.3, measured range 42.8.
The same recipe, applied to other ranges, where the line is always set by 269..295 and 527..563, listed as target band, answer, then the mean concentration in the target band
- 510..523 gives -0.09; 50.7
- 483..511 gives -0.12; 51.8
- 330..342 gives 0.03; 42.7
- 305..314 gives -0.04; 45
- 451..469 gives 0.06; 43.2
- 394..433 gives 0.29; 34.5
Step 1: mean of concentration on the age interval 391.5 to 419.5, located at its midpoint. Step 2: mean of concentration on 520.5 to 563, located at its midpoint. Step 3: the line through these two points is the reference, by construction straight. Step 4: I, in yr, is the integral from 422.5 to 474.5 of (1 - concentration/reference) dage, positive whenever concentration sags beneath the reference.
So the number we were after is 9.7 yr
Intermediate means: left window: 40.5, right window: 47.2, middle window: 34.8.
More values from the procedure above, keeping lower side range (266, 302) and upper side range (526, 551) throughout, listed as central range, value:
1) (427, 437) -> 5.3 yr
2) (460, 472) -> 1.1 yr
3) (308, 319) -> -0.2 yr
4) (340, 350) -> 0.1 yr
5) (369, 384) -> -0.7 yr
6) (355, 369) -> -0.4 yr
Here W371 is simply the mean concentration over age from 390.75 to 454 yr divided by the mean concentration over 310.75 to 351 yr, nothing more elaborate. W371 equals 0.79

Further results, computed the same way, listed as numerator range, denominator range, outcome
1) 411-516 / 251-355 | 0.96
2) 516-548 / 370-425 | 1.18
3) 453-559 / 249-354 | 1.13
